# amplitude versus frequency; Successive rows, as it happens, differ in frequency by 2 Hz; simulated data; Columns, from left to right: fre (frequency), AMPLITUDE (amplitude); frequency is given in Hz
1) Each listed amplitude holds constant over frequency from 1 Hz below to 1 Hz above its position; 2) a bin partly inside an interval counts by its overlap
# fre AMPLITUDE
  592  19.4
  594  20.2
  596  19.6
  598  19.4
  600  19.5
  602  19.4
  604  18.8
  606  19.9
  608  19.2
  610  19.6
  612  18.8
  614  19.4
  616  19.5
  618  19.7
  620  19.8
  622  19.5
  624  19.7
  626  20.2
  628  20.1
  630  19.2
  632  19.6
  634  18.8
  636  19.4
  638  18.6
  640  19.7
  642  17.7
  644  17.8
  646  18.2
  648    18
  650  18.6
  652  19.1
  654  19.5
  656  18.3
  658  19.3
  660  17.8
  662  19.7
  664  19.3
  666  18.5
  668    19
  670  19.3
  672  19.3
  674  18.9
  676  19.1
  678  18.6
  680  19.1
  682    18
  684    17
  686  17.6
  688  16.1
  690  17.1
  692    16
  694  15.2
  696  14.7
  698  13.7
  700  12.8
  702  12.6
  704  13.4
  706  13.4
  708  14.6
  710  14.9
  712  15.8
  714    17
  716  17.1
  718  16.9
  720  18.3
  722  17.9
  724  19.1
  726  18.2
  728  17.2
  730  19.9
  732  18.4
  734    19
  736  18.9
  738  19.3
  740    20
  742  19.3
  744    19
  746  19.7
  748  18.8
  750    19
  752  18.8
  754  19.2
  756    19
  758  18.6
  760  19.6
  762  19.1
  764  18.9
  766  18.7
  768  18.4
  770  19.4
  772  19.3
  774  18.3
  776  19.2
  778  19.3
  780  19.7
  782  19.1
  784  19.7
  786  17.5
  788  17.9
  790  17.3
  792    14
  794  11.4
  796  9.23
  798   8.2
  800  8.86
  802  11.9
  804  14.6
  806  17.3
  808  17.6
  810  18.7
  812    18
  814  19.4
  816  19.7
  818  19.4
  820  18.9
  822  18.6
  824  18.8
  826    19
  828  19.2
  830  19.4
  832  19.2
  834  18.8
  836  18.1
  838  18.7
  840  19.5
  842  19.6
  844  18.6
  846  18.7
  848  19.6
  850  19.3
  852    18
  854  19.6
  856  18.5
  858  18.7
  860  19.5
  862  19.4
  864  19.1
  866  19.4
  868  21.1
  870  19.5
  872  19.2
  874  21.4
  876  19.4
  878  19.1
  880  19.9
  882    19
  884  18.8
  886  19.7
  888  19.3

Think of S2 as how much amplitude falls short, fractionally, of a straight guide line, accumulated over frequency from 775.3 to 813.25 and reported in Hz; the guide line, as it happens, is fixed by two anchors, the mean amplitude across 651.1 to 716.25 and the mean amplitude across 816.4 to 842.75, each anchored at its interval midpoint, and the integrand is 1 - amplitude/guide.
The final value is 5.7 Hz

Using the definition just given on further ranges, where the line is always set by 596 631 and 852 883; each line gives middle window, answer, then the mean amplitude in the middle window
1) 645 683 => 1.3 Hz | 18.8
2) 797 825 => 4.4 Hz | 16.4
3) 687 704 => 4.2 Hz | 14.7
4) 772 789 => 0.5 Hz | 18.9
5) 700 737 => 5.3 Hz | 16.7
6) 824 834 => 0.2 Hz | 19.1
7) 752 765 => 0.3 Hz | 19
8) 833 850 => 0.4 Hz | 19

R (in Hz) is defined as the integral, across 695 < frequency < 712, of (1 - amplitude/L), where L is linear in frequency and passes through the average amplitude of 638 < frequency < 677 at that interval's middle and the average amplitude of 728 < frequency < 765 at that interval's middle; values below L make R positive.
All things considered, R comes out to 4.5 Hz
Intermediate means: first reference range 18.8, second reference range 19.1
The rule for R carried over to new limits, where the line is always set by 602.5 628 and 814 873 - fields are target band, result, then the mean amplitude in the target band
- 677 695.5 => 2.18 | 17.1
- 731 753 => 0.24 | 19.1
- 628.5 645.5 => 0.55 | 18.9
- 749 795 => 2.26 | 18.3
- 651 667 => 0.43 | 18.9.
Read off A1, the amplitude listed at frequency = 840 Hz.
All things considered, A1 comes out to 19.5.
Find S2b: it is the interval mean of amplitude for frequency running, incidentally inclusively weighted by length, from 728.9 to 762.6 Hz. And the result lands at 19.1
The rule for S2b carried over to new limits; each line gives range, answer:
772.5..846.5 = 17.3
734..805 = 17.4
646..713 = 17.1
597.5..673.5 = 19.1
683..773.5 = 17.5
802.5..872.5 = 18.8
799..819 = 16.5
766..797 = 17.4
